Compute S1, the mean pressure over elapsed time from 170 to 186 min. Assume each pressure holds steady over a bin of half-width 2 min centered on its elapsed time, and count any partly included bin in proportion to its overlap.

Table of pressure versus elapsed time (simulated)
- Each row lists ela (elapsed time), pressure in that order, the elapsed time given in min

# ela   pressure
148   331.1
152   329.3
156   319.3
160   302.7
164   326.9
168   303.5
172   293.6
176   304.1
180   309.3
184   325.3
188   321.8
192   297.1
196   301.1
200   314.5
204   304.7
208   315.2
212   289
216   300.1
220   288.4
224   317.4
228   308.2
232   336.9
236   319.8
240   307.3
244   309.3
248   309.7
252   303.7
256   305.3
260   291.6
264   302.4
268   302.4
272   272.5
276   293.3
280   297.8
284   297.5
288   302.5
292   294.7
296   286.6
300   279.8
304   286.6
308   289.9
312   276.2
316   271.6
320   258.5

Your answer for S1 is 308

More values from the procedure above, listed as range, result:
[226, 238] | 322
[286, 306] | 290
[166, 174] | 299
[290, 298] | 291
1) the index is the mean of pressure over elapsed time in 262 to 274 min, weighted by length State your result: 292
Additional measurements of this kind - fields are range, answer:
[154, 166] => 316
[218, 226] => 303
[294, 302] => 283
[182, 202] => 312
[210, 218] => 295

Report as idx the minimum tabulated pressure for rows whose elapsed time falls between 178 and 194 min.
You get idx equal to 297.1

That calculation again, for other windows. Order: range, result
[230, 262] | 291.6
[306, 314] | 276.2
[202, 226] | 288.4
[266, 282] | 272.5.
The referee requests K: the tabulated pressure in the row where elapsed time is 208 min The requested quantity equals 315.2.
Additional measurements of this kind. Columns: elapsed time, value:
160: 302.7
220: 288.4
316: 271.6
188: 321.8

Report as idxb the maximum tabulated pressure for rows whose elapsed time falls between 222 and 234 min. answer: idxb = 336.9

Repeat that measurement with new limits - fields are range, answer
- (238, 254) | 309.7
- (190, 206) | 314.5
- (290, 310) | 294.7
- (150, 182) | 329.3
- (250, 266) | 305.3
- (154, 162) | 319.3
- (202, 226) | 317.4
